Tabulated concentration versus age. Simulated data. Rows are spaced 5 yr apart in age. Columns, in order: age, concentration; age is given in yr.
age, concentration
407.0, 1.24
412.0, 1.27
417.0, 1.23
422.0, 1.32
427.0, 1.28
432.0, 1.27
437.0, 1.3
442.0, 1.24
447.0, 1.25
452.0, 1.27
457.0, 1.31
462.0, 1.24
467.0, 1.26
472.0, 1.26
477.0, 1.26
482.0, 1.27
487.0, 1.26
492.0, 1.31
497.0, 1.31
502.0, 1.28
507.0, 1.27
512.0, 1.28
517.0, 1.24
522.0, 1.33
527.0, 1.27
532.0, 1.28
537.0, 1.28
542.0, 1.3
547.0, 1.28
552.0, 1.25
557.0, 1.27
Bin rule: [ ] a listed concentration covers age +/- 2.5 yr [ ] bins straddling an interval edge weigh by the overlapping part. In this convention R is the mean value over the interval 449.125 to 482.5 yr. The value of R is 1.27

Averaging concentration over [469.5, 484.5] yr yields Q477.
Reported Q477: 1.26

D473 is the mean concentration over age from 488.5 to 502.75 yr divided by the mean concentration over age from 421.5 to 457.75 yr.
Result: 1.02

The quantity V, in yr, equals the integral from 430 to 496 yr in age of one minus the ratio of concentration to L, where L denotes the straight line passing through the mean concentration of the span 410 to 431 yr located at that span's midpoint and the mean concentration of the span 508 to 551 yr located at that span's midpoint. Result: 0.36 yr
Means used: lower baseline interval 1.27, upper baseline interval 1.28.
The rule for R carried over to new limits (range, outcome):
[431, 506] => 1.27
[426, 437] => 1.28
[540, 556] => 1.28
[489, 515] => 1.29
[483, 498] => 1.29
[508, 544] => 1.28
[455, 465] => 1.27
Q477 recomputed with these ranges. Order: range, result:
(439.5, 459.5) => 1.27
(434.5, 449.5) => 1.26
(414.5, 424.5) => 1.27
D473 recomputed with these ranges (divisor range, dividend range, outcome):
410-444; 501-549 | 1.01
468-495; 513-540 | 1.01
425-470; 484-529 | 1.01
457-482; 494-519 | 1.01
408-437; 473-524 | 1.00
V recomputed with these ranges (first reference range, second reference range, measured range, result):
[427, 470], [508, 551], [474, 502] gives -0.15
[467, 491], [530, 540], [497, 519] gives 0.01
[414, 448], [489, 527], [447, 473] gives 0.21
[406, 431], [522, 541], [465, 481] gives 0.21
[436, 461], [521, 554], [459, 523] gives 0.14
